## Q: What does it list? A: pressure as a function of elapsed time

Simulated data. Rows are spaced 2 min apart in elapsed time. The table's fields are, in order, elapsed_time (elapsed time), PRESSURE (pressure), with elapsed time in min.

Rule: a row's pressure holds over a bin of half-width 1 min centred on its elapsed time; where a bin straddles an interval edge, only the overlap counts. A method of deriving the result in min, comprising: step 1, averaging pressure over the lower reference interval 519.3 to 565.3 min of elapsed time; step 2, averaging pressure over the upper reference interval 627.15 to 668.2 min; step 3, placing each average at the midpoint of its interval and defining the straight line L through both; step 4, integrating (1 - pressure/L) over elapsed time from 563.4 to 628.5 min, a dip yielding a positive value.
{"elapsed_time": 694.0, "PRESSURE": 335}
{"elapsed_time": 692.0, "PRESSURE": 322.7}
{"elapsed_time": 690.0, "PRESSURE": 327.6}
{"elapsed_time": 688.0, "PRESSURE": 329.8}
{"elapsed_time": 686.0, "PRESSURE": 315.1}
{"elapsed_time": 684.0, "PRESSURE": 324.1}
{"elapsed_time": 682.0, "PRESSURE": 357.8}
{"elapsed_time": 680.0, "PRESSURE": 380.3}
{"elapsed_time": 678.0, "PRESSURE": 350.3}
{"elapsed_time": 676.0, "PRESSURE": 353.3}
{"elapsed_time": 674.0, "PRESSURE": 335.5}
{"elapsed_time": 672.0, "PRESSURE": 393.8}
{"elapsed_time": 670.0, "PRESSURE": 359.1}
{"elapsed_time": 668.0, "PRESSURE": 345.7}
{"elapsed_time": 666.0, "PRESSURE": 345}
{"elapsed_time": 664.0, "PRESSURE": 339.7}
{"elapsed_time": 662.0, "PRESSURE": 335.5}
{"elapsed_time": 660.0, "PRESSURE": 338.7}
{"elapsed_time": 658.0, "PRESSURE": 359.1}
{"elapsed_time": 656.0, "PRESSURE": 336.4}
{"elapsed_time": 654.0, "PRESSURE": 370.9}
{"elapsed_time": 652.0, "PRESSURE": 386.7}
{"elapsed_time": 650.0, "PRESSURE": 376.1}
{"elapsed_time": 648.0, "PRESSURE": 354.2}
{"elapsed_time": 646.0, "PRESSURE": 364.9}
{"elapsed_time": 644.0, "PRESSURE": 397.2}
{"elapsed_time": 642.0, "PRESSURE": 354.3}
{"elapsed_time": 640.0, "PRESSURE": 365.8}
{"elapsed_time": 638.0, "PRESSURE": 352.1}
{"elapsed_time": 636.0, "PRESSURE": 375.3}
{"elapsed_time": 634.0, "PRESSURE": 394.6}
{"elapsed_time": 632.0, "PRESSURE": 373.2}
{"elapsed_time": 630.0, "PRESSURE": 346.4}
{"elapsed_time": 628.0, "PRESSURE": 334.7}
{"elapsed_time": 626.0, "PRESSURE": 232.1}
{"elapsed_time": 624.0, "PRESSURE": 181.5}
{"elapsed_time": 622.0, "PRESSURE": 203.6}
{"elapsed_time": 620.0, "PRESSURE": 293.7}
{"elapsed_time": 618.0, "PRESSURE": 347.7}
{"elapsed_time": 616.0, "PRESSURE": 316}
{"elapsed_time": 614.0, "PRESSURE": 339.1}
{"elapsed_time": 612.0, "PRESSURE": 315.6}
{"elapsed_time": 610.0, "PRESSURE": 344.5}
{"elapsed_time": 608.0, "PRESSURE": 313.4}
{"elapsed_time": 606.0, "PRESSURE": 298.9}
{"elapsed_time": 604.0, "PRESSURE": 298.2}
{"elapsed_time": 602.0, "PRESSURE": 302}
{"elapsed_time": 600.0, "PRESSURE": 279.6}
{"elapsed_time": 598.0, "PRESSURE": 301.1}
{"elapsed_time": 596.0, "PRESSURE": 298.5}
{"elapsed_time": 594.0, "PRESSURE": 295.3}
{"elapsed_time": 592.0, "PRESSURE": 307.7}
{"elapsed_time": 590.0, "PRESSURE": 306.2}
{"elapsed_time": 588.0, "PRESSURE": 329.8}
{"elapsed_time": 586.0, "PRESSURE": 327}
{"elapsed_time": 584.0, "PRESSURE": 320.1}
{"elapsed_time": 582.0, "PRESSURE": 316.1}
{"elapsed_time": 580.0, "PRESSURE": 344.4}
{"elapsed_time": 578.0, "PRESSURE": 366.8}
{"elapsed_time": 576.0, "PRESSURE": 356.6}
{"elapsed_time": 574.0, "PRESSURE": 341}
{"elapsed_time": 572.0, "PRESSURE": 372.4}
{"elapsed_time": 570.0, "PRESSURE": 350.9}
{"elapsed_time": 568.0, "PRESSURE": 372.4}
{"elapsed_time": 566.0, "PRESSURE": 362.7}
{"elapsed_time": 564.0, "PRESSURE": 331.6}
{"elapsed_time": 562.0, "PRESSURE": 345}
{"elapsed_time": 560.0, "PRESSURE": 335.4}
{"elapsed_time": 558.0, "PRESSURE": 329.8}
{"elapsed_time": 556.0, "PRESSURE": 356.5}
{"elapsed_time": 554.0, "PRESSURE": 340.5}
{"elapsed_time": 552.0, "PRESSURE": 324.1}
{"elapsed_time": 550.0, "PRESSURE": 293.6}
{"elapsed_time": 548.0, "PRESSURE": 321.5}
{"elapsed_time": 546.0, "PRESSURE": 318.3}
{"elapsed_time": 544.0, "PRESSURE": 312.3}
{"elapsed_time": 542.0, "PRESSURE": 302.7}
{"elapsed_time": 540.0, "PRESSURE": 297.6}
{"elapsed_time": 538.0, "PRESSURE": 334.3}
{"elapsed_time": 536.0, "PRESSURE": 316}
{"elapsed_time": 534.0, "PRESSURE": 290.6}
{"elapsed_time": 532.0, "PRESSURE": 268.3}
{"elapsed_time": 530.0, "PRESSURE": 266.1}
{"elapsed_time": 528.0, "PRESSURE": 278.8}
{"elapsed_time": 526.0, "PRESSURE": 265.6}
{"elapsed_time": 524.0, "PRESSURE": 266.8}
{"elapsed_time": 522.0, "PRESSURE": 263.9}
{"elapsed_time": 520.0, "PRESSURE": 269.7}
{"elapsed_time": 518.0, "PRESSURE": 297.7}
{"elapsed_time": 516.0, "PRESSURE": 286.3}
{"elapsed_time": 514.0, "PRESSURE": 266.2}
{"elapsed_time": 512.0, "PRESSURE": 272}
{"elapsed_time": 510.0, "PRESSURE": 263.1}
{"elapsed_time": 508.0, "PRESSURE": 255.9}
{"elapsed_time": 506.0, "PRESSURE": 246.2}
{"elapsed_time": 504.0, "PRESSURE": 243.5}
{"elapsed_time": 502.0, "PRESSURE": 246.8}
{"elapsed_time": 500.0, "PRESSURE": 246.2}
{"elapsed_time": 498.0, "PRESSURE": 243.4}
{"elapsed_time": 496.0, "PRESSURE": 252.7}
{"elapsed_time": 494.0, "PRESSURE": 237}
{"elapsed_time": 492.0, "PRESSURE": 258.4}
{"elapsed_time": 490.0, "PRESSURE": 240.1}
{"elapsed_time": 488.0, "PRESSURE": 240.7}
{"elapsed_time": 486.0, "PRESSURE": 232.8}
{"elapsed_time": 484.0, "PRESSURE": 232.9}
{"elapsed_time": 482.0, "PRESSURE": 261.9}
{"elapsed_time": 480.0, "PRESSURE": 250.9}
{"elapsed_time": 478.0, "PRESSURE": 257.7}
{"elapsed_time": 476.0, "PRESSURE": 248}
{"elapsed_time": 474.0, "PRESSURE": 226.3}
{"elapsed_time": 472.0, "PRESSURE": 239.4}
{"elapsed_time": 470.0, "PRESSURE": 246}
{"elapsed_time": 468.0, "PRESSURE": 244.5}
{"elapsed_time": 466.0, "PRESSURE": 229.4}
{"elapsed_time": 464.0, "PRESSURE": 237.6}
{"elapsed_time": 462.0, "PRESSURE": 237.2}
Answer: 3.4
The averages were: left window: 306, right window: 360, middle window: 315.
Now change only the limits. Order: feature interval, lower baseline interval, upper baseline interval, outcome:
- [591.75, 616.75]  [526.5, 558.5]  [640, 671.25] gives 2.0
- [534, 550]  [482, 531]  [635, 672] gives -1.7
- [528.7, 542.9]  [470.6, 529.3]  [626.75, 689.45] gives -0.9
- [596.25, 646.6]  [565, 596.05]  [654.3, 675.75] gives 3.3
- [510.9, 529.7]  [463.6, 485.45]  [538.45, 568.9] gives 1.2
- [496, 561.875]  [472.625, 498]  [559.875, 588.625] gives 1.4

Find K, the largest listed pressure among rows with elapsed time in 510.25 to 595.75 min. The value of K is 372.4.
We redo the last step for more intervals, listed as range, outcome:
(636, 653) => 397.2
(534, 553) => 334.3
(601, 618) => 347.7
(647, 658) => 386.7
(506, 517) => 286.3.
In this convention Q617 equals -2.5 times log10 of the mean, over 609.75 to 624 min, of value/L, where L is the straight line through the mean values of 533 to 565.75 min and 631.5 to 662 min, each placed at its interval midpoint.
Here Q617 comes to 0.182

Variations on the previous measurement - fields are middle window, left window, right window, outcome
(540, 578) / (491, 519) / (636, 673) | -0.143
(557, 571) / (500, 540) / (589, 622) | -0.192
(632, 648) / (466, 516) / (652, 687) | -0.115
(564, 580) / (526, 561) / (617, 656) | -0.127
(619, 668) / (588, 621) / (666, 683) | -0.001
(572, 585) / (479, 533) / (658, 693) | -0.165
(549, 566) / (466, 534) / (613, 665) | -0.156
